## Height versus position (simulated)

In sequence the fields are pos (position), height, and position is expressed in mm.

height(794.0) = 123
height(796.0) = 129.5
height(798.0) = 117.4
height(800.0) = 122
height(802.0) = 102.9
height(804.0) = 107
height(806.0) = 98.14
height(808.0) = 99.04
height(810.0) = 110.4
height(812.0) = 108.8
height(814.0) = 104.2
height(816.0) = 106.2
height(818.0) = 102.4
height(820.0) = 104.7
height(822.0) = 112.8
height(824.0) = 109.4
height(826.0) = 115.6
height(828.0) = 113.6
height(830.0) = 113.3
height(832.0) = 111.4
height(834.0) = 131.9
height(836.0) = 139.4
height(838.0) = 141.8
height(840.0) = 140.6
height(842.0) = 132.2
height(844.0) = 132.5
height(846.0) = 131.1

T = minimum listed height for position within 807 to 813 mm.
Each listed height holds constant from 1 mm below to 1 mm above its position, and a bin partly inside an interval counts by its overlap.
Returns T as 99.04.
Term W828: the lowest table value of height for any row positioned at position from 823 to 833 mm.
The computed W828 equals 109.4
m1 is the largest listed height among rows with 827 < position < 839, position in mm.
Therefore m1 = 141.8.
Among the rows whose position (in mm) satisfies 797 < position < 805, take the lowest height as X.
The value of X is 102.9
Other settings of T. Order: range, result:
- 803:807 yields 98.14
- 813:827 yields 102.4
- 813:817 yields 104.2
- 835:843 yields 132.2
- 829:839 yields 111.4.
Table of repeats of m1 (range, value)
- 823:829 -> 115.6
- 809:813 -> 110.4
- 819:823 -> 112.8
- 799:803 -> 122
